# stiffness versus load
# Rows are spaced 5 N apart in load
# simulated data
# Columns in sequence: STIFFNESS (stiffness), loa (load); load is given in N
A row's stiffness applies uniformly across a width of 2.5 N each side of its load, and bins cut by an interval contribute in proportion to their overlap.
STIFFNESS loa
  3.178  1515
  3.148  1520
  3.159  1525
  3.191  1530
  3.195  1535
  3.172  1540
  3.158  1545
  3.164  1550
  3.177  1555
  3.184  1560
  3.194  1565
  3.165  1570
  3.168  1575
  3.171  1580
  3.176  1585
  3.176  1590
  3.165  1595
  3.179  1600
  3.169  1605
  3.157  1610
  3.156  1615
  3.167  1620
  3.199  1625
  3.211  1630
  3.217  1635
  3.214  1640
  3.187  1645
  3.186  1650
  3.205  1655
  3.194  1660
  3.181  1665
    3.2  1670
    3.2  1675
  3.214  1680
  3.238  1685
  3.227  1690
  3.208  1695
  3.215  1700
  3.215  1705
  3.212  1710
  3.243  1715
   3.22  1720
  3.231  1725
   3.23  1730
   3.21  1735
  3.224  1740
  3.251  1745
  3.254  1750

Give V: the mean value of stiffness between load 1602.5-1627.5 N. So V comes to 3.17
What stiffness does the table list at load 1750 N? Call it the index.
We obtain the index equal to 3.254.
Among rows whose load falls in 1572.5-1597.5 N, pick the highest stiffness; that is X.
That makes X 3.176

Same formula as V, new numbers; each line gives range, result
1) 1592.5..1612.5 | 3.17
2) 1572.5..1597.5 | 3.17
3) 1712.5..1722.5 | 3.23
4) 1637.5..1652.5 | 3.2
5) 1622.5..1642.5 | 3.21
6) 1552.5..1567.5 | 3.19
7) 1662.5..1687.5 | 3.21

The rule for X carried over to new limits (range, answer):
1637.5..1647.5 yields 3.214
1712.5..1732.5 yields 3.243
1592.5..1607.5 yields 3.179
